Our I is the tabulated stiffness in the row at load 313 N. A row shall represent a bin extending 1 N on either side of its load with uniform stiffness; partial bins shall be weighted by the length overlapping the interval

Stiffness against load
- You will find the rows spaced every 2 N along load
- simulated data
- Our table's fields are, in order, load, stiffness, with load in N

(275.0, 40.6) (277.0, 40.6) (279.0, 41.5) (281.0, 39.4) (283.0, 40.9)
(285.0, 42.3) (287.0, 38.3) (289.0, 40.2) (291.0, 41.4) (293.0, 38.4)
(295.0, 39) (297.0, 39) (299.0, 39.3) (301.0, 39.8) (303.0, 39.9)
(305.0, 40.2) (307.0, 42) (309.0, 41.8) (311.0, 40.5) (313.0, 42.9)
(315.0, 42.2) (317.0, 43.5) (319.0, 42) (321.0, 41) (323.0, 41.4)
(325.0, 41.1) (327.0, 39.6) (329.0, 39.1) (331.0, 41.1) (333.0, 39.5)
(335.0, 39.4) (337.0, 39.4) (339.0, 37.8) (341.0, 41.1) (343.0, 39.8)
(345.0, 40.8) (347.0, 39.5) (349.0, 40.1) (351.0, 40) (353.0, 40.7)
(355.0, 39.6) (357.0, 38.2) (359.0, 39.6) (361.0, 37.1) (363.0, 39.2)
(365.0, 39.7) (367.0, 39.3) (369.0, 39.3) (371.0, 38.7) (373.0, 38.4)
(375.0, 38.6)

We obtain 42.9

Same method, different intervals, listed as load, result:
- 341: 41.1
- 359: 39.6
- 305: 40.2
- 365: 39.7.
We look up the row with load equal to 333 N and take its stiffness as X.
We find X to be 39.5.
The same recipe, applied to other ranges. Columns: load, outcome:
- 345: 40.8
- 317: 43.5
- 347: 39.5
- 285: 42.3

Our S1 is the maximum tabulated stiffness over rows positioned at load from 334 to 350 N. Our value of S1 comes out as 41.1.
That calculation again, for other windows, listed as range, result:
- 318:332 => 42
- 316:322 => 43.5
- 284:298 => 42.3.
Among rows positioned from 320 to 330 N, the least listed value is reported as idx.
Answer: 39.1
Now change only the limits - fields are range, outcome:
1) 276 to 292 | 38.3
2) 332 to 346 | 37.8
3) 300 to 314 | 39.8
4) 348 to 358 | 38.2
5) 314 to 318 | 42.2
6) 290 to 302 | 38.4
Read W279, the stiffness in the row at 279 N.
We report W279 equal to 41.5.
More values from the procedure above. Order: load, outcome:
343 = 39.8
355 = 39.6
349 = 40.1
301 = 39.8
